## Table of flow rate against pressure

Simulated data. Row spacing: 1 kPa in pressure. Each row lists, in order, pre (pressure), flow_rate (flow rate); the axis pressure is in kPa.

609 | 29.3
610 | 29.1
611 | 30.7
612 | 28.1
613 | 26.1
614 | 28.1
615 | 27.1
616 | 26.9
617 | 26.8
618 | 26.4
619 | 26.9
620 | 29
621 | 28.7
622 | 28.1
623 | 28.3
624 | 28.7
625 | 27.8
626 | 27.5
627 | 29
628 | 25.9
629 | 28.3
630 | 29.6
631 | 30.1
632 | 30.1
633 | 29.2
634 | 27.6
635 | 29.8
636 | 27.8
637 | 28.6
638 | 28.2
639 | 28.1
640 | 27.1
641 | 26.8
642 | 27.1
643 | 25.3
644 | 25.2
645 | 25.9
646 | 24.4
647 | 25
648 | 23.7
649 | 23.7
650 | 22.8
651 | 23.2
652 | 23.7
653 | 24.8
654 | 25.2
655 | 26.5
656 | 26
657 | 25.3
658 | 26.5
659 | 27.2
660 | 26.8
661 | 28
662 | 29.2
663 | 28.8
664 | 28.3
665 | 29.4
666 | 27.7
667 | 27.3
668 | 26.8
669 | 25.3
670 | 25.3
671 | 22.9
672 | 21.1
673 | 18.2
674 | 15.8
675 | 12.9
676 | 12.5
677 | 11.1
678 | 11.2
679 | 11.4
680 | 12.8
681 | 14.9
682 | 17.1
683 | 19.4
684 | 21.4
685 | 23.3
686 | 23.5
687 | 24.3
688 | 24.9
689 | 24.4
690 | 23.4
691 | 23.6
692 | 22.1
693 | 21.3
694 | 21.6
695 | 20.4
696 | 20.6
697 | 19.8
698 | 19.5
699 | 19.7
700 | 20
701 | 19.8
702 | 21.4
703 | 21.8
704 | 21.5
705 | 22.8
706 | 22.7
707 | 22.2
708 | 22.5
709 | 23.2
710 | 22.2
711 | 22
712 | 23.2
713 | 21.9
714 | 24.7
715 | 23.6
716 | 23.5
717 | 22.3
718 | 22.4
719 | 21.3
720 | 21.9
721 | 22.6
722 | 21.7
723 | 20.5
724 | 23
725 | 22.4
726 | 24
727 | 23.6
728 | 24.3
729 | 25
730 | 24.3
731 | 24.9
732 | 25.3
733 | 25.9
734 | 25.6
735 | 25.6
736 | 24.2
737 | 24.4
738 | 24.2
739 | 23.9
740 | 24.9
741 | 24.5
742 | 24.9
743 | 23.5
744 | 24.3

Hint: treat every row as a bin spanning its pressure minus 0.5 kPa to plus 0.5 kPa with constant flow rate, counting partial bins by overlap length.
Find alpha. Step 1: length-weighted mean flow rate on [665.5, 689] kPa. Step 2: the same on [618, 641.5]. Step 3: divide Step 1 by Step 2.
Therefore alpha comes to 0.70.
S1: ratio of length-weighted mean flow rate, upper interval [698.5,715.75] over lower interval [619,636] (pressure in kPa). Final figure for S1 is 0.8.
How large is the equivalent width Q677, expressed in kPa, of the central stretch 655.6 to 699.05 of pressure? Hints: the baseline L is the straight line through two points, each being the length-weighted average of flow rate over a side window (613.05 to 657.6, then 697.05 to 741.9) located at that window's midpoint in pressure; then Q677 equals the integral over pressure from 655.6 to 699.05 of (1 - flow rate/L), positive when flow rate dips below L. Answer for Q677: 5.4 kPa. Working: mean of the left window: 26.9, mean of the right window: 23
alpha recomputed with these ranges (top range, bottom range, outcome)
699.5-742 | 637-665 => 0.89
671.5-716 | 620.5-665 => 0.75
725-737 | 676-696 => 1.27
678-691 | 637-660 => 0.78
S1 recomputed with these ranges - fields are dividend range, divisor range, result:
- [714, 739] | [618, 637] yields 0.83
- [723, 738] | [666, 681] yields 1.32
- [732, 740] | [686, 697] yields 1.10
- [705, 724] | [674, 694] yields 1.20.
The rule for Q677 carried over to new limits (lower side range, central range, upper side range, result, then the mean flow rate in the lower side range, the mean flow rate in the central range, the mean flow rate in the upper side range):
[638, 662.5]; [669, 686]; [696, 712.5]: 4.5 kPa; 25.8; 17.4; 21.5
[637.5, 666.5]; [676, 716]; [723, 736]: 7.1 kPa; 26.2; 20.6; 24.3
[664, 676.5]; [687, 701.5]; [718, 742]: 0.8 kPa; 22.3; 21.6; 23.8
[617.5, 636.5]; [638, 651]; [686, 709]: 0.6 kPa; 28.4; 25.4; 21.9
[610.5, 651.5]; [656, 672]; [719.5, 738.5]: -0.4 kPa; 27.3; 26.8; 23.9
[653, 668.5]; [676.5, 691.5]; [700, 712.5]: 3.3 kPa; 27.2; 19.1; 22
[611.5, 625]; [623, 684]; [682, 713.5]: 1.9 kPa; 27.6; 24.4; 21.9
